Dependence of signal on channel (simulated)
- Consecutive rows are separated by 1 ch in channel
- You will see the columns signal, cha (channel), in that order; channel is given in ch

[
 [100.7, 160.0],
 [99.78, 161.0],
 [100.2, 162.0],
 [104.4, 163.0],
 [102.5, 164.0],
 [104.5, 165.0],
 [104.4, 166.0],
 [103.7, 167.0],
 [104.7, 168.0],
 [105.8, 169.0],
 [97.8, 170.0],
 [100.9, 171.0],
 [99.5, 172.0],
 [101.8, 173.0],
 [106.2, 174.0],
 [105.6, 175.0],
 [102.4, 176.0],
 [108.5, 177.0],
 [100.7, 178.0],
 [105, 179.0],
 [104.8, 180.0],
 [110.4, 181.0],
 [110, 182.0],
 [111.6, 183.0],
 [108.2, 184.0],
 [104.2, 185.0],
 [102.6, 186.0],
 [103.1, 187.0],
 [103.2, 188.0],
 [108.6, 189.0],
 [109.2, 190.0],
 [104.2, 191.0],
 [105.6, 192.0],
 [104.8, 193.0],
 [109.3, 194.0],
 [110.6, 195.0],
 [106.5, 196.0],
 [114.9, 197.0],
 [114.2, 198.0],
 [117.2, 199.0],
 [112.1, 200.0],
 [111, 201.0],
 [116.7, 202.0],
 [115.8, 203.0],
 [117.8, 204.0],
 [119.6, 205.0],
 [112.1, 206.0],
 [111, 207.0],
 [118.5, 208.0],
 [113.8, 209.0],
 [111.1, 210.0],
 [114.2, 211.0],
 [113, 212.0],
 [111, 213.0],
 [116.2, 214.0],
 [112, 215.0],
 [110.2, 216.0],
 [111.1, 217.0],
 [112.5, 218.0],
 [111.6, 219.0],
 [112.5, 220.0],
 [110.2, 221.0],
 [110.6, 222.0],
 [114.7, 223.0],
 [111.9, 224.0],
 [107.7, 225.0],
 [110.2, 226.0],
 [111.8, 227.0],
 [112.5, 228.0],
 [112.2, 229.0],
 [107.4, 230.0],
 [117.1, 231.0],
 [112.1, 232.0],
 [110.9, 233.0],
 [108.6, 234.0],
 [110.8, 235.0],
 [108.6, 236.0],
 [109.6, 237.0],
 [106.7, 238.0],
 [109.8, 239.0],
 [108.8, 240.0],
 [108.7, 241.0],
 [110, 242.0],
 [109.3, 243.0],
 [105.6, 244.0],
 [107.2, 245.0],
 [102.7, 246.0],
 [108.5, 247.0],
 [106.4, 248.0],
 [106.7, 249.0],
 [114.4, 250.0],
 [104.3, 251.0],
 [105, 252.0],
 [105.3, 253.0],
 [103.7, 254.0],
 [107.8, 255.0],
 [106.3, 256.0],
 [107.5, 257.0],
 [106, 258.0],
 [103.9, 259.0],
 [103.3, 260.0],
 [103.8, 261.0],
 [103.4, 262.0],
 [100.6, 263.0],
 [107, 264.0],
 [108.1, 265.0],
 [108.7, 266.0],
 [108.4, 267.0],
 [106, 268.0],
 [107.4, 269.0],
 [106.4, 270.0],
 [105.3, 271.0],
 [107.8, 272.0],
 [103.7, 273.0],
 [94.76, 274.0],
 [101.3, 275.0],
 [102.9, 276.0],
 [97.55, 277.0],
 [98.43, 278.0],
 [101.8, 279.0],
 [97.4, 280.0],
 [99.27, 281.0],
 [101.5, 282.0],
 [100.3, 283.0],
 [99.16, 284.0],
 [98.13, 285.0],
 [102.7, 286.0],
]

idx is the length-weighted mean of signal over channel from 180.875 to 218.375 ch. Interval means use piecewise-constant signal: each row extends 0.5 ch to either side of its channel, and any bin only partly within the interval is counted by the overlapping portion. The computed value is 111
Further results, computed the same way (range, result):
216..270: 108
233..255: 108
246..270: 106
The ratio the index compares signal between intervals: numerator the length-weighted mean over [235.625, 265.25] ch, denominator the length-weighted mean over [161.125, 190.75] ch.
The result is 1.0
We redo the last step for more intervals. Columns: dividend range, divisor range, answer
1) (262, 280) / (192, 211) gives 0.92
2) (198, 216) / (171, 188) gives 1.09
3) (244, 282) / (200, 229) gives 0.93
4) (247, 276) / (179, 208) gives 0.96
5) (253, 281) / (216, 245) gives 0.94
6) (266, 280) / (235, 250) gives 0.95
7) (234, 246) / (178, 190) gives 1.02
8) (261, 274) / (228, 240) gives 0.96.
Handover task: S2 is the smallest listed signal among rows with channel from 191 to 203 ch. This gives 104.2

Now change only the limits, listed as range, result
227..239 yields 106.7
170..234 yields 97.8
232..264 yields 100.6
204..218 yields 110.2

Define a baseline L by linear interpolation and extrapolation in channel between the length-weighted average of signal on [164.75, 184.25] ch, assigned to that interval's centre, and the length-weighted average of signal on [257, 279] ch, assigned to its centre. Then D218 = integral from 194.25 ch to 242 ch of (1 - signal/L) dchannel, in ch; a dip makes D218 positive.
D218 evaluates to -3.5 ch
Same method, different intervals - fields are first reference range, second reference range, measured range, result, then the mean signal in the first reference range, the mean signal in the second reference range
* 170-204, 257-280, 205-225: -1.18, 108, 104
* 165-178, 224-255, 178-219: -1.96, 103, 109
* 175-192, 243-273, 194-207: -0.94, 106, 106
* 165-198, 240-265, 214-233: -1.01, 106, 106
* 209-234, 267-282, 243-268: -0.09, 112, 102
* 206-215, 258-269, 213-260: 0.11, 113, 105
